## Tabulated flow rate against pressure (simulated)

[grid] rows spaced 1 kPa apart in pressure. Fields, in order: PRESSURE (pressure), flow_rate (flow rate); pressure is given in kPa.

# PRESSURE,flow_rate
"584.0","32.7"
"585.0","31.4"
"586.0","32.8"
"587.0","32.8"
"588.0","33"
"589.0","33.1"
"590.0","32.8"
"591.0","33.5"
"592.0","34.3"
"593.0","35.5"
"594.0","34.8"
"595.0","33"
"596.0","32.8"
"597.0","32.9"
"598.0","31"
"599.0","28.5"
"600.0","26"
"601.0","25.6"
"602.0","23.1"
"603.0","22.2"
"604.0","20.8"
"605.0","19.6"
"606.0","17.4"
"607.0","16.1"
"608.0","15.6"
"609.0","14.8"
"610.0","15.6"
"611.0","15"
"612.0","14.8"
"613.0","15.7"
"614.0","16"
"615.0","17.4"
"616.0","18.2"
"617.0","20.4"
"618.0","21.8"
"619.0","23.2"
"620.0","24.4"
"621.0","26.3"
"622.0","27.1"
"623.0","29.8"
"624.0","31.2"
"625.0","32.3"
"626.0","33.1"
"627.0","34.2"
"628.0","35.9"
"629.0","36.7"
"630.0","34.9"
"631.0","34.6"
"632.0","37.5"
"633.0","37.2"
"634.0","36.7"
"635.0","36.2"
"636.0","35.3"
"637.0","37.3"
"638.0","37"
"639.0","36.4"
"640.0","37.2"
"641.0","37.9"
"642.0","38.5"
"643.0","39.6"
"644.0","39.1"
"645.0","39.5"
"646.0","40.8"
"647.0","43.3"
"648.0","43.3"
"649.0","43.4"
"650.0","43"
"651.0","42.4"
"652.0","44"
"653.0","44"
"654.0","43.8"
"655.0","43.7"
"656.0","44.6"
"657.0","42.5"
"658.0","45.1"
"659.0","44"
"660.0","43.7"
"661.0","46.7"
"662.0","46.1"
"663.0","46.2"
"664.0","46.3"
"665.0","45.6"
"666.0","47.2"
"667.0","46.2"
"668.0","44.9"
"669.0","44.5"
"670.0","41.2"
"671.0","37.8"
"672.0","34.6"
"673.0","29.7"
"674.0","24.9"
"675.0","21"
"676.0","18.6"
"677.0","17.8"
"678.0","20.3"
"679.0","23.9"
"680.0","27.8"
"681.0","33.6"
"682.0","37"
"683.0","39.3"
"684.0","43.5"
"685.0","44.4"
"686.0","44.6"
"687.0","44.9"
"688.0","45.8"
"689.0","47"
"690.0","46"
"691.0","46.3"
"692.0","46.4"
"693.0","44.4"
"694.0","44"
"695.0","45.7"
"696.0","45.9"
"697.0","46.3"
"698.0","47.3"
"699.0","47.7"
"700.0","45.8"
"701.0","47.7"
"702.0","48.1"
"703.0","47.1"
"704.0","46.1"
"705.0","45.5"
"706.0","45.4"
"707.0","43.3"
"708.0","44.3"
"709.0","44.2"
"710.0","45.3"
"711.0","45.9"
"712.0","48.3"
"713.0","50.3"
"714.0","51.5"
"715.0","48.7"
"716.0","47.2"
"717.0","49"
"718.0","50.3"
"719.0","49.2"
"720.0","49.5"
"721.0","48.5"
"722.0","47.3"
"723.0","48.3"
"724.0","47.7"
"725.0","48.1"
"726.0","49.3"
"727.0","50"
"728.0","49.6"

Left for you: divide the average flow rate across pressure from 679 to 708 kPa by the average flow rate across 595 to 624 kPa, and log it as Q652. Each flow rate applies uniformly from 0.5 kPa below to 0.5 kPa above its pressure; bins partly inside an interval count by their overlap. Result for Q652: 2.0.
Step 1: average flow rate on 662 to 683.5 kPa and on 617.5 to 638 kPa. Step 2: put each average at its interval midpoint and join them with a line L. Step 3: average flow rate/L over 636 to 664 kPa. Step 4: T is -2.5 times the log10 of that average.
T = -0.24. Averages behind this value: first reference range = 32.4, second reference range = 35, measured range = 41.9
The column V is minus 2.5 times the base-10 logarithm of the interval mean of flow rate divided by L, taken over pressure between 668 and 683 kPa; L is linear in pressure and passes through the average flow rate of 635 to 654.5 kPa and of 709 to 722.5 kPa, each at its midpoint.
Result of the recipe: 0.396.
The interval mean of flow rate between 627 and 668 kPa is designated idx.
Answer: 41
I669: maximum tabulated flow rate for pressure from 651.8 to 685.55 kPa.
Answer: 47.2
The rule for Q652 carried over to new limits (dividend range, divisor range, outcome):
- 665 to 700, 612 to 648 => 1.22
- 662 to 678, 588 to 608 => 1.30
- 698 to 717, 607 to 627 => 2.14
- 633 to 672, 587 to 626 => 1.67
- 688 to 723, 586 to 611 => 1.75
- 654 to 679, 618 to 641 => 1.15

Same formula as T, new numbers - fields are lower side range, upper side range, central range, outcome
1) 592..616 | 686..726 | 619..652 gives -0.19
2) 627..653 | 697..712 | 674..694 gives 0.20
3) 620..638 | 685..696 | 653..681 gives 0.08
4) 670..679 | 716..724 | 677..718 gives -0.17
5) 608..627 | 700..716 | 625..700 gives -0.18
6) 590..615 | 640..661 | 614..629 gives 0.18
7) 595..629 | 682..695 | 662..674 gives -0.08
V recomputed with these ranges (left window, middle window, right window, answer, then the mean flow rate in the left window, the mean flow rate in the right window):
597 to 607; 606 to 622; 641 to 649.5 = 0.474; 23.9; 40.8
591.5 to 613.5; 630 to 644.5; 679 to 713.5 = -0.180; 23.9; 44.3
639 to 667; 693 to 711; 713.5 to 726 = 0.033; 43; 48.8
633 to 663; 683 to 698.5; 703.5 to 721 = 0.000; 41.2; 47.3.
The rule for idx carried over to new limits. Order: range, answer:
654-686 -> 38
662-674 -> 41.6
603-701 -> 35.4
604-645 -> 28.2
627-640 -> 36.3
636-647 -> 38.4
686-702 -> 46.1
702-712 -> 45.5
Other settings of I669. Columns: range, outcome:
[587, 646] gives 40.8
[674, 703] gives 48.1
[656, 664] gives 46.7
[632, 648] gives 43.3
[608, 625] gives 32.3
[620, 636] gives 37.5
